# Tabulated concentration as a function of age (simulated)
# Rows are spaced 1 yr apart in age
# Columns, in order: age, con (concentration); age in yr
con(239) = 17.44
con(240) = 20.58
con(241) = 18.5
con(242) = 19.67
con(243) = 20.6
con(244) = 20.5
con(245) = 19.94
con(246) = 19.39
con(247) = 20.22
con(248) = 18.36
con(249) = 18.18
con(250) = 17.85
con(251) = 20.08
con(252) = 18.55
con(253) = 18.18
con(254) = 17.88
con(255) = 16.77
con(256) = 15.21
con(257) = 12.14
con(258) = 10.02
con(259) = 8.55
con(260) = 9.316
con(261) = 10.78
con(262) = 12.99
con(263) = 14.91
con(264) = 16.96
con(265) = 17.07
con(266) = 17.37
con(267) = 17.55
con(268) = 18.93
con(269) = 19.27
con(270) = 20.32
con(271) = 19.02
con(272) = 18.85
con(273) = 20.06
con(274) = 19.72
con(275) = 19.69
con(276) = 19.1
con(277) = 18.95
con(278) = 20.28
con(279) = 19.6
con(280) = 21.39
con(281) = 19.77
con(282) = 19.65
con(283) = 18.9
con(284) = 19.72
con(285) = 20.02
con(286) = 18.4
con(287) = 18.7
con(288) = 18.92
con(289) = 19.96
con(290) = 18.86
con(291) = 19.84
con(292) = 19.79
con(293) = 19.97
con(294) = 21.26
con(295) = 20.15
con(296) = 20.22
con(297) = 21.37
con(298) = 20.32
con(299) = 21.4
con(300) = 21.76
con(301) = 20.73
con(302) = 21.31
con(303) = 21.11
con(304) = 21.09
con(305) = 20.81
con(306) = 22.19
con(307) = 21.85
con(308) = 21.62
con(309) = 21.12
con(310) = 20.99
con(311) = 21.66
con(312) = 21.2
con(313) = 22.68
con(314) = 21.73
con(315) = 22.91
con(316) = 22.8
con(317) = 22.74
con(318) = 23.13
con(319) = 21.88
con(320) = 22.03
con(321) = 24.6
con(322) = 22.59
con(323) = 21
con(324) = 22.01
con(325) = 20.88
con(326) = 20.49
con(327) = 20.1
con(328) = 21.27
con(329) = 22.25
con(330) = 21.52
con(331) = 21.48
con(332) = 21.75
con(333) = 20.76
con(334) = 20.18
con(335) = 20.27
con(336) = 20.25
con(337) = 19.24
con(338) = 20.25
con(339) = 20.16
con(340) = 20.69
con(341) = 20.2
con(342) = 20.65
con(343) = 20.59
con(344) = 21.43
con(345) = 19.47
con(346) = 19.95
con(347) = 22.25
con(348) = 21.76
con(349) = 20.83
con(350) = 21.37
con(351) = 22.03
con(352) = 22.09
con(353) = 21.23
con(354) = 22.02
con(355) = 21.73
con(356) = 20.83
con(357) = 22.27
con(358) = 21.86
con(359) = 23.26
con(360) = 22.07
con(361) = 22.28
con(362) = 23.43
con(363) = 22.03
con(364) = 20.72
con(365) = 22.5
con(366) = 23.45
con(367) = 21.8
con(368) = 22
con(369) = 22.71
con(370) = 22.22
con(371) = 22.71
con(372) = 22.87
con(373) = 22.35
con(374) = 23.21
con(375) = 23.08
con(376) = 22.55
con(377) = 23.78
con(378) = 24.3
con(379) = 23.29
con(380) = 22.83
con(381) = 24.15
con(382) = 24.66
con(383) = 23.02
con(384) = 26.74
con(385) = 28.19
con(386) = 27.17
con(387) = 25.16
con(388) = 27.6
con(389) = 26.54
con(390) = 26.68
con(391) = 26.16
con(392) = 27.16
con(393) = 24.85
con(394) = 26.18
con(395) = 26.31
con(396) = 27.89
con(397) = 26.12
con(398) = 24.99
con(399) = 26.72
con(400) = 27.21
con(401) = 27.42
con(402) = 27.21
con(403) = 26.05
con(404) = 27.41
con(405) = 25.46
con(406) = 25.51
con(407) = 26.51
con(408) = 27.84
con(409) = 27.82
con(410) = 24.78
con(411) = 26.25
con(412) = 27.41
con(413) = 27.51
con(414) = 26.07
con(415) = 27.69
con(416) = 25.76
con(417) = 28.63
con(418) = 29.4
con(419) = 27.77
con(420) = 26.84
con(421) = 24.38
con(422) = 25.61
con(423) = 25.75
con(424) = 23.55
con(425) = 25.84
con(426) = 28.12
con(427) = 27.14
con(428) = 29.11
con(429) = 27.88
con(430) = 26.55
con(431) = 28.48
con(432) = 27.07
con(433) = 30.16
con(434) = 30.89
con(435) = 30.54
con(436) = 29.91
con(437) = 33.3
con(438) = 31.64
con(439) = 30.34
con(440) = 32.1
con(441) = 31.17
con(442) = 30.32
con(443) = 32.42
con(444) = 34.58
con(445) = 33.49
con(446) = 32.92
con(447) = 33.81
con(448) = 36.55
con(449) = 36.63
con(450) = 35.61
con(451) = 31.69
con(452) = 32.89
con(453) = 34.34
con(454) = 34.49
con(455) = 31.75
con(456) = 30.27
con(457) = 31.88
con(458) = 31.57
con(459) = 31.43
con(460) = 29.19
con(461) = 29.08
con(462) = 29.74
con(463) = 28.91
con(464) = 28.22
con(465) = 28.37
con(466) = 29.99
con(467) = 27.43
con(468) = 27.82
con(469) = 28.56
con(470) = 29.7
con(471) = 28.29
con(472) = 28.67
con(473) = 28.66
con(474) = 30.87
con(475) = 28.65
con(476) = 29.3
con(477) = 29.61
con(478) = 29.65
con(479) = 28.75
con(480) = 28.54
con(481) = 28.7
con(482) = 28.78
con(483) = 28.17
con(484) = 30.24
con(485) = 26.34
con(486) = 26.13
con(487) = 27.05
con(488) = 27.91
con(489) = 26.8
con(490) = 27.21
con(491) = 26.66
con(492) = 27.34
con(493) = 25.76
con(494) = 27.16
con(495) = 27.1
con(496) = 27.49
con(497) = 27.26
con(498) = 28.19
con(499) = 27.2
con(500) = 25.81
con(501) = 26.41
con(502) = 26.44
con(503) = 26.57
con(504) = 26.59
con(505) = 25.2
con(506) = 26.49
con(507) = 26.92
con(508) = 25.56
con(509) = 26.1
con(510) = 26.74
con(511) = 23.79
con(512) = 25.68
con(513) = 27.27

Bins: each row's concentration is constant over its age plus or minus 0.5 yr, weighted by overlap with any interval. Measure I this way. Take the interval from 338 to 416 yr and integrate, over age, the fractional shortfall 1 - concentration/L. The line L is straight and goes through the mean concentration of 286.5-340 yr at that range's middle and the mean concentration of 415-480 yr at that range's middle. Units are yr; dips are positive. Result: 4.2 yr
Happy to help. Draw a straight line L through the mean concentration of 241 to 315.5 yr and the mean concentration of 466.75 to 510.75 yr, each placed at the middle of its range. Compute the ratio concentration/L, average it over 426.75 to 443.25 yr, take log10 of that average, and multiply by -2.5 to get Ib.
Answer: -0.179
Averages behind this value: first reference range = 19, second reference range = 27.6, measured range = 29.9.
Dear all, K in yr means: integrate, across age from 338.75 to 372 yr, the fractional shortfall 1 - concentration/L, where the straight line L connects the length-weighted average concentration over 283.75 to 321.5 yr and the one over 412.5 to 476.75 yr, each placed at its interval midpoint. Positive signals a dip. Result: 3.61 yr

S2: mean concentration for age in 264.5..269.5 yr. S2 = 18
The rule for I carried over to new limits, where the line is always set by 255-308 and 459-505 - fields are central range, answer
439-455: -4.24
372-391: -1.15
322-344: 0.20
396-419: -2.18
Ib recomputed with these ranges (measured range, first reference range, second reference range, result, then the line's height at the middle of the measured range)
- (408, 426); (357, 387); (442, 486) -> 0.01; 26.9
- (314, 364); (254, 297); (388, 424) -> 0.03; 22.1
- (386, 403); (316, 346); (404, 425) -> -0.05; 25.2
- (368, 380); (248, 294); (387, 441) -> 0.08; 24.7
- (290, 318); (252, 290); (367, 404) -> -0.09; 19.6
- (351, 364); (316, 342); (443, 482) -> 0.06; 23.3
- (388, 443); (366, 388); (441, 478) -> -0.02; 27.2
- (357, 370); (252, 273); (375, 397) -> 0.06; 23.7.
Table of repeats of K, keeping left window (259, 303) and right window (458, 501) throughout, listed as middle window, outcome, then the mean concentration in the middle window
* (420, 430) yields -0.3 yr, 26.4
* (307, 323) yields -1.4 yr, 22.2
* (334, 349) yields 0.8 yr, 20.5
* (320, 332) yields -0.4 yr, 21.7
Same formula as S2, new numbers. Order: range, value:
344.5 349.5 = 20.9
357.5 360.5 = 22.4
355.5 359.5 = 22.1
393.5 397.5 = 26.6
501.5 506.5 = 26.3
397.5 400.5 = 26.3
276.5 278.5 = 19.6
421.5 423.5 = 25.7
